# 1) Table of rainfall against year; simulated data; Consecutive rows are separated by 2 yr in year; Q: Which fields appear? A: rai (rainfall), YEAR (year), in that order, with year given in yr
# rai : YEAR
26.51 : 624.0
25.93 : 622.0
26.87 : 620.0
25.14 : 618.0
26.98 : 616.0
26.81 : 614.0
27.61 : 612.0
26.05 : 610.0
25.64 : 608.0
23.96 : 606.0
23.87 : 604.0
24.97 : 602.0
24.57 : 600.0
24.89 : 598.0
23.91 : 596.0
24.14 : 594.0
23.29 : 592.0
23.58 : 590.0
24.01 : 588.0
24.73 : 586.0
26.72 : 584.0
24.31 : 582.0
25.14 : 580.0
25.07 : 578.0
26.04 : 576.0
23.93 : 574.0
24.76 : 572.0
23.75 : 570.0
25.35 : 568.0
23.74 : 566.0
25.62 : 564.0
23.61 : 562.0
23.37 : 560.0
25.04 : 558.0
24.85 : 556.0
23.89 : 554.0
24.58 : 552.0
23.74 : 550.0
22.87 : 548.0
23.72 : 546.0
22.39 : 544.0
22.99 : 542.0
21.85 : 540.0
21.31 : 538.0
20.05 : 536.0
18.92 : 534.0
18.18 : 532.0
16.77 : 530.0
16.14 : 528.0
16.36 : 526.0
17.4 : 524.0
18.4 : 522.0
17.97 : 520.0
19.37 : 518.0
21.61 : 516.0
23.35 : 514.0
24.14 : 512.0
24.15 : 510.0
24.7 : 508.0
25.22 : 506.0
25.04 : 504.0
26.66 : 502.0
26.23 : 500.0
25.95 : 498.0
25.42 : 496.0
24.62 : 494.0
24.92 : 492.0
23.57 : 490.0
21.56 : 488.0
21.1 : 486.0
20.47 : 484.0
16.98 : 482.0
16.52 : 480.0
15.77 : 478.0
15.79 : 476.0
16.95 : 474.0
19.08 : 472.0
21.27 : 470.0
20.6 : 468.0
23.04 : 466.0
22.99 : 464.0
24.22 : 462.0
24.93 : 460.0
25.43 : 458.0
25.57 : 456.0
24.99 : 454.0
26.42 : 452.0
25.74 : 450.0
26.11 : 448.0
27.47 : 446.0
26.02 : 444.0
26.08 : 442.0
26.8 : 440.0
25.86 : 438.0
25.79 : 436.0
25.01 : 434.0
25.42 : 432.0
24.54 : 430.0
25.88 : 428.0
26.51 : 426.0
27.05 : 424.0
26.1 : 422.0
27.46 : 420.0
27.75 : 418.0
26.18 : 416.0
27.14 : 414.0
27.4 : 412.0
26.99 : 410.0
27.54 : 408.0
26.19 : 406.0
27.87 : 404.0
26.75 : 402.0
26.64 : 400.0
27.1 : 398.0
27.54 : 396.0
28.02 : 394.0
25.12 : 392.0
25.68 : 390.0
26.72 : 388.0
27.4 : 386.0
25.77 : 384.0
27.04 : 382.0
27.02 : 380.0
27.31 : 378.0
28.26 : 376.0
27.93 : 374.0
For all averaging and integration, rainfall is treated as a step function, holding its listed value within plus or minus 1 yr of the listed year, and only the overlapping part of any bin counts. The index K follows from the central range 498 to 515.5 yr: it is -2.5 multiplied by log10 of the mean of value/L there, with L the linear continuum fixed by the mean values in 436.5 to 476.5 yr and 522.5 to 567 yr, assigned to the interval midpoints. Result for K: -0.10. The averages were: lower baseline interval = 23.9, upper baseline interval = 21.7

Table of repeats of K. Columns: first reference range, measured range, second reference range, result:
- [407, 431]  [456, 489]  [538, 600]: 0.25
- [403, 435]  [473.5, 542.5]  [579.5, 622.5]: 0.22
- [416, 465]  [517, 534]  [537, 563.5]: 0.33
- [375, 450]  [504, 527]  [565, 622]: 0.20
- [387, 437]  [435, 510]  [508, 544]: -0.01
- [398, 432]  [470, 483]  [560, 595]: 0.45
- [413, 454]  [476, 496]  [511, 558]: 0.14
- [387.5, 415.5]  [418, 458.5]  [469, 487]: -0.15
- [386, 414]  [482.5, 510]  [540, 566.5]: 0.04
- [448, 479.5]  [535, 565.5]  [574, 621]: 0.04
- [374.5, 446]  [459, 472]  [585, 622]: 0.16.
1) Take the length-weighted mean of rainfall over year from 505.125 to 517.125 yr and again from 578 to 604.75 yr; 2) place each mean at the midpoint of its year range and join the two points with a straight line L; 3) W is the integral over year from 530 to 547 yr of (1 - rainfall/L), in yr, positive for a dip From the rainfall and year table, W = 2.2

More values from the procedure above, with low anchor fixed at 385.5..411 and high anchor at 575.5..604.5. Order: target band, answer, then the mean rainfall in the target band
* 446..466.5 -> 0.85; 25.1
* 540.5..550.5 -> 0.83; 23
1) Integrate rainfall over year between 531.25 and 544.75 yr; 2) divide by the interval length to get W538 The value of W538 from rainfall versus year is 20.8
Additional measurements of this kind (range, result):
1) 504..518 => 23.6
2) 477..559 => 21.8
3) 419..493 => 23.5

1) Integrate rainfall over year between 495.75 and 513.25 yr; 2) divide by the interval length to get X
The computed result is 25.2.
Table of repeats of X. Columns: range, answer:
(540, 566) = 23.8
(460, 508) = 22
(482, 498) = 22.9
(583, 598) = 24.4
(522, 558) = 21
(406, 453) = 26.4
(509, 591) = 22.5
